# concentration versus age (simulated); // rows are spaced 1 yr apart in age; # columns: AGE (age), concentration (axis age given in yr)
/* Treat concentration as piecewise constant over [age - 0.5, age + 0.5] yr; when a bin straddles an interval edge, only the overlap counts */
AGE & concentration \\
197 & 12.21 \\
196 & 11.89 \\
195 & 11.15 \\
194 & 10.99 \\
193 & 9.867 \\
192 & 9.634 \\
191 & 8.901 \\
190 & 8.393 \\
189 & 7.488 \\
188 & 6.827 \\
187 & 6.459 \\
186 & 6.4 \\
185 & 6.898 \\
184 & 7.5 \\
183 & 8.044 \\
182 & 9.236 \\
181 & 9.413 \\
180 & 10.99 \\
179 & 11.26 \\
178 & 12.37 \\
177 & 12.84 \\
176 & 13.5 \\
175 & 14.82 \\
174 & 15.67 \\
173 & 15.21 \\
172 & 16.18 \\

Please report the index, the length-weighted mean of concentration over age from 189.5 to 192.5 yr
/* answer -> 8.98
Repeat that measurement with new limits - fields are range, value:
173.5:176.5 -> 14.7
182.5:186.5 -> 7.21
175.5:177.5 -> 13.2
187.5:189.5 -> 7.16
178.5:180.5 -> 11.1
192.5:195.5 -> 10.7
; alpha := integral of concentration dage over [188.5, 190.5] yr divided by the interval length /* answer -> 7.94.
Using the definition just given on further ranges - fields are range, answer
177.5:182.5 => 10.7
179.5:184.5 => 9.04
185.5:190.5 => 7.11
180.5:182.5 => 9.32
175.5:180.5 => 12.2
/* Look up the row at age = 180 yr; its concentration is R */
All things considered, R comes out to 10.99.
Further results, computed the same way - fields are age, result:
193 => 9.867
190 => 8.393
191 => 8.901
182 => 9.236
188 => 6.827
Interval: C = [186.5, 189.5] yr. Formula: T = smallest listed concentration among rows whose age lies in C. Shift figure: 6.459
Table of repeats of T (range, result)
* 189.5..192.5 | 8.393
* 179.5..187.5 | 6.4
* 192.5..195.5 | 9.867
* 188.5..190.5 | 7.488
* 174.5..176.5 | 13.5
